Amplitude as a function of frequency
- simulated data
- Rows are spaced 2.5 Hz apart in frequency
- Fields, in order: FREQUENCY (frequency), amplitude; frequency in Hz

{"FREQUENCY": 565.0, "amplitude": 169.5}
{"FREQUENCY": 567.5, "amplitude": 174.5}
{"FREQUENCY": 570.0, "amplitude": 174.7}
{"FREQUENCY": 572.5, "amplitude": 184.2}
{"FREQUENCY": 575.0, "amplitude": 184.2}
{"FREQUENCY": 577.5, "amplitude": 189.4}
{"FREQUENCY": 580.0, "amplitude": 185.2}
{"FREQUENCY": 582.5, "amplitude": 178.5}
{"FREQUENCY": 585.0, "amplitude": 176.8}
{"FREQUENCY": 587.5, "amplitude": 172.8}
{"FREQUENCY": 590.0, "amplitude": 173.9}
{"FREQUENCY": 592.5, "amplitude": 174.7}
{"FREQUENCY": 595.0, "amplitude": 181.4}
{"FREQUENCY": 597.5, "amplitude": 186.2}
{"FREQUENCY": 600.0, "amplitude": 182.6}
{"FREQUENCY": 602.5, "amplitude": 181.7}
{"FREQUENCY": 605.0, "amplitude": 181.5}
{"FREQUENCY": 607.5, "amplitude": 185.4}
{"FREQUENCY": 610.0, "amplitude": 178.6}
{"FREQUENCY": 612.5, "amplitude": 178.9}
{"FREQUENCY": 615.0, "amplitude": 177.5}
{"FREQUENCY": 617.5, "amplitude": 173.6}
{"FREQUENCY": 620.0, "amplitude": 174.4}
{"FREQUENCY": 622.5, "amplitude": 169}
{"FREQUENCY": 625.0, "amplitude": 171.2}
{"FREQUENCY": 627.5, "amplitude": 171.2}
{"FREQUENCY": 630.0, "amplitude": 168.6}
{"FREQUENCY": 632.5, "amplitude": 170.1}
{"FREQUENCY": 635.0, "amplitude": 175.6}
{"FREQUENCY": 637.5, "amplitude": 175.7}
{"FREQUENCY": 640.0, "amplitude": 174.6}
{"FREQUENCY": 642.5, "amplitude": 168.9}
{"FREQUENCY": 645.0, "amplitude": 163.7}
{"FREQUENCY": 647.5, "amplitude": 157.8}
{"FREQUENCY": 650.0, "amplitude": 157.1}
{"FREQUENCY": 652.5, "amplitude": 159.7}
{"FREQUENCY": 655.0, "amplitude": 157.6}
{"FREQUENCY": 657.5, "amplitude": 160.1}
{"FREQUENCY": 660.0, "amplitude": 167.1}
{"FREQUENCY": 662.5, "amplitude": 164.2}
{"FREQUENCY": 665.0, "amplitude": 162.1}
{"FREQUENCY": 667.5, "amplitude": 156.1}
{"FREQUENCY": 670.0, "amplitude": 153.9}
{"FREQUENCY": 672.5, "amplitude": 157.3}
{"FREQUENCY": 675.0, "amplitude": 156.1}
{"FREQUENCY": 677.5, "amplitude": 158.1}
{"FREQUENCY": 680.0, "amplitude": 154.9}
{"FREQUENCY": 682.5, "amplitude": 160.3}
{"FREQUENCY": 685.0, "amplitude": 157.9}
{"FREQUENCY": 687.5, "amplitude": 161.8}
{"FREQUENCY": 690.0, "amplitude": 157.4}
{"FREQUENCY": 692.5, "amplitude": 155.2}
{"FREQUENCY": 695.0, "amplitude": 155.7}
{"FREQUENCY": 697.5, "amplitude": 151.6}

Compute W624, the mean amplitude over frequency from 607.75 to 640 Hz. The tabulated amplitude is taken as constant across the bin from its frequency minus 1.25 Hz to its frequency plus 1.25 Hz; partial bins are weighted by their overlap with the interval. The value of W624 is 174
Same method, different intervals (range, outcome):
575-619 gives 180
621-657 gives 167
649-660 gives 160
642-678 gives 160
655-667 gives 162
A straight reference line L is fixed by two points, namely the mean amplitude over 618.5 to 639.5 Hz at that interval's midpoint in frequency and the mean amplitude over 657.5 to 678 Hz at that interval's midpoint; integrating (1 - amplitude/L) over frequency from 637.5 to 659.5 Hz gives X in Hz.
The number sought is 0.3 Hz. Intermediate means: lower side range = 172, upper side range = 159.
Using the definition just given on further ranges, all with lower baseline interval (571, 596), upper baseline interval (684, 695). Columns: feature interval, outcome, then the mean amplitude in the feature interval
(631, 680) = 0.7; 163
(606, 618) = -0.4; 179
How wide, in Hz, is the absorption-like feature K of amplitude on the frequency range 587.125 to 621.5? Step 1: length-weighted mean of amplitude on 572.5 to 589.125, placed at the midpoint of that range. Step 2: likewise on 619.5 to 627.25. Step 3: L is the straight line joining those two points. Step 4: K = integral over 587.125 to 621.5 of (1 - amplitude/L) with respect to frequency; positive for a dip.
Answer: -0.6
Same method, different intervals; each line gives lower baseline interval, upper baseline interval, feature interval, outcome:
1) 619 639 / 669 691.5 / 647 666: 0.39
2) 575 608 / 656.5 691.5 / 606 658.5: 0.02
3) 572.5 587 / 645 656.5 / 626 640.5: -0.70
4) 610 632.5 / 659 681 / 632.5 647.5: -0.24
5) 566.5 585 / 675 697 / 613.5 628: -0.12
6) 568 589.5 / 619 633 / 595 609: -0.61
